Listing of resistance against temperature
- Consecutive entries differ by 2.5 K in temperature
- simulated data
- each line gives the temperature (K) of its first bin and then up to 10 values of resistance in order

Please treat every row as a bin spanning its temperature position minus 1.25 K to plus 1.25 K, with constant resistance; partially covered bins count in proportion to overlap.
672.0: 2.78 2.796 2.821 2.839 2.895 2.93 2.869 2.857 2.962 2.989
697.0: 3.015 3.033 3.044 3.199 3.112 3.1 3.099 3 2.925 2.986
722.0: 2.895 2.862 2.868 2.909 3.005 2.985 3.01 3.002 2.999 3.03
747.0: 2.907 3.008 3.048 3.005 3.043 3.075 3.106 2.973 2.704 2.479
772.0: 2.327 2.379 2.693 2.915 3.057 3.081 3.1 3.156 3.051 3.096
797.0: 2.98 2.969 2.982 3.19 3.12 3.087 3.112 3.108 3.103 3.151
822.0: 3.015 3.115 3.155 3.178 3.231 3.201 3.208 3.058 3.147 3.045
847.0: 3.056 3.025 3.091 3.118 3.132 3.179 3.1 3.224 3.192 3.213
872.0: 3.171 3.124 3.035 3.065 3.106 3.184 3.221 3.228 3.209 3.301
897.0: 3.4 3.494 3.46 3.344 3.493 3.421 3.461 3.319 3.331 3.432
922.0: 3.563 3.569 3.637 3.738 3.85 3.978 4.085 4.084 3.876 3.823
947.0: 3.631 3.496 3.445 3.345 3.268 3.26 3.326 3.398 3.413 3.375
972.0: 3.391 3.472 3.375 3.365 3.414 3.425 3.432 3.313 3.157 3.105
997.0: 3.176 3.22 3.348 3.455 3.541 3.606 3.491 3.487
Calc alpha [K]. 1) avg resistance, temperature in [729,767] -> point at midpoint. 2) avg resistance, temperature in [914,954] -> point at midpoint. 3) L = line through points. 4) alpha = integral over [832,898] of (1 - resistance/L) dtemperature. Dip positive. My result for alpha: 5.21 K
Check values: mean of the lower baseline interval 3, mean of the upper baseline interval 3.68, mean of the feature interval 3.16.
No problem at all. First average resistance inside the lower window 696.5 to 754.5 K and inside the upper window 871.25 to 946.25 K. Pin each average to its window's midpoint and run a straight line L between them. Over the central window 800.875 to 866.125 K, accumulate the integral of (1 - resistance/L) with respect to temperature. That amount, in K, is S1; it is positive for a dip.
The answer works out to 3.1 K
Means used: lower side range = 3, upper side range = 3.47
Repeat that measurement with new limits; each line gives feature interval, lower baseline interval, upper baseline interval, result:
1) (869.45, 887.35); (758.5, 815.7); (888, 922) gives 0.83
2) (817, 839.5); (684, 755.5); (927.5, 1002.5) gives 0.43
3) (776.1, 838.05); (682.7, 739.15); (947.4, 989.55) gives 1.02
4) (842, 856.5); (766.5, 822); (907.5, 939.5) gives 0.73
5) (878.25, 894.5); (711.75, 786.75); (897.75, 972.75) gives 0.96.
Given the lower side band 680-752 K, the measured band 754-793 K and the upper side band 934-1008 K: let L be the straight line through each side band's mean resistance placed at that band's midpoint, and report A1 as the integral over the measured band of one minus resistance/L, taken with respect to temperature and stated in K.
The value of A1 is 2.64 K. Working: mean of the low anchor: 2.98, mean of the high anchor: 3.46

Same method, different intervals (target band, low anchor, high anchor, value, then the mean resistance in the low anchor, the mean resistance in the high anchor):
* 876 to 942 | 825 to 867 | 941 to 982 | -3.2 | 3.14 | 3.45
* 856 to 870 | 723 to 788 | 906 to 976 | 0.5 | 2.91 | 3.55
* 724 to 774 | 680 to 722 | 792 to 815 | 2.0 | 2.99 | 3.07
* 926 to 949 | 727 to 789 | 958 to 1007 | -4.2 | 2.91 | 3.34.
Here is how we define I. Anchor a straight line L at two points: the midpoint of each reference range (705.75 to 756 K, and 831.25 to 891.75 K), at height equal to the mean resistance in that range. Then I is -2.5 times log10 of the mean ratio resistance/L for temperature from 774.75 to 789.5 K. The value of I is 0.04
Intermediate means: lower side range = 2.99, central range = 2.95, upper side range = 3.14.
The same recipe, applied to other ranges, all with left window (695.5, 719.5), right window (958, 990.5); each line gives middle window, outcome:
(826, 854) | 0.031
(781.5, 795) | 0.021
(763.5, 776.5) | 0.213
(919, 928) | -0.075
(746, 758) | 0.037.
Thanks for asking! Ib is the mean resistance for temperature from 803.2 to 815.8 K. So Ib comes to 3.12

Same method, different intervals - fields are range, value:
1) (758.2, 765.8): 3.05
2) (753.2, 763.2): 3.06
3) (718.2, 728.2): 2.9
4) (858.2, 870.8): 3.18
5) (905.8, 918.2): 3.4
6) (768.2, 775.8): 2.4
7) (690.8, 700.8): 3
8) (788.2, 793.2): 3.1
